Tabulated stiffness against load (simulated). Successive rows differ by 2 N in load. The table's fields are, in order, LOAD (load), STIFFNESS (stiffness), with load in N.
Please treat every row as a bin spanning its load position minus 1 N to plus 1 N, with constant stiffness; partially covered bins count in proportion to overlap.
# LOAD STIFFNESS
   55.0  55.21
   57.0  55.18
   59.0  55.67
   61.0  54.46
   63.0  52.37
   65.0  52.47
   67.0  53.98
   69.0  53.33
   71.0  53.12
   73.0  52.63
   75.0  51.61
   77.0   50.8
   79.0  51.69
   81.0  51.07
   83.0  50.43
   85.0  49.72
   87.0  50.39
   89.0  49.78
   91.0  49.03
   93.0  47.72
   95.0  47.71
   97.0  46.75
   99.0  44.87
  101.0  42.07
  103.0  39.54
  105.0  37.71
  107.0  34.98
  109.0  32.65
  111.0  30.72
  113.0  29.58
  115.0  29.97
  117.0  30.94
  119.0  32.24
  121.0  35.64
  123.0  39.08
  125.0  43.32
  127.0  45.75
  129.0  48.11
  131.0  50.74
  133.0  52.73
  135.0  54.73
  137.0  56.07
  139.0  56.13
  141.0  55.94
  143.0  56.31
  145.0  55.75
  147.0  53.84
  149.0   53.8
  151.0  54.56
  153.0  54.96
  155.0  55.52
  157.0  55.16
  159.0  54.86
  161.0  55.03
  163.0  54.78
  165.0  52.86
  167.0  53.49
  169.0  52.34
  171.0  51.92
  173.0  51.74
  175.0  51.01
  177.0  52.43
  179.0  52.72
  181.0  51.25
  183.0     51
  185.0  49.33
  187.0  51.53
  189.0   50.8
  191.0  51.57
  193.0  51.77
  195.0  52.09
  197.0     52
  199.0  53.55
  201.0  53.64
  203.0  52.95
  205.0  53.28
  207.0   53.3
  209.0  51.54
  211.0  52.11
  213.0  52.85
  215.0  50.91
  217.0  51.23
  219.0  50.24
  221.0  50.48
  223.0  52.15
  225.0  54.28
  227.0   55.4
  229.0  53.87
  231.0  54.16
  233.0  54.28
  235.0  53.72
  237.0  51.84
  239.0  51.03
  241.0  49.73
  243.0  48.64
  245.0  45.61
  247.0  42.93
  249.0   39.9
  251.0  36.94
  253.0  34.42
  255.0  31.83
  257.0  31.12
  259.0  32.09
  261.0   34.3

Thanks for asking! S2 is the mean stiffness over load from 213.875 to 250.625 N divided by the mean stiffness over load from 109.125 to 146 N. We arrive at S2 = 1.1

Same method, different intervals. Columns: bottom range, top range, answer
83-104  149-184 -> 1.14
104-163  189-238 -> 1.13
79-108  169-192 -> 1.12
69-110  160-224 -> 1.11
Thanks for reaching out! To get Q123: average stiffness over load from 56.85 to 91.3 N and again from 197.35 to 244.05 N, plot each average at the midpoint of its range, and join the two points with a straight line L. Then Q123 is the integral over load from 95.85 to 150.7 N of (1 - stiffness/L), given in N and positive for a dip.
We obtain 8.4 N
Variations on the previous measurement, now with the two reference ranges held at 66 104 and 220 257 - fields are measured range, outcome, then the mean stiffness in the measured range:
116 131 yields 2.69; 40.1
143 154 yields -1.42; 54.7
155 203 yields -4.41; 52.5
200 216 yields -1.61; 52.6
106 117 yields 3.92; 31.5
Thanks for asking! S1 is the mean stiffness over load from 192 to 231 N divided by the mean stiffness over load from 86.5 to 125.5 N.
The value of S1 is 1.33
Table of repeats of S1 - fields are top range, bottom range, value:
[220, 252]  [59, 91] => 0.96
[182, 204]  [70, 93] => 1.02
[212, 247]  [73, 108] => 1.10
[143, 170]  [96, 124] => 1.50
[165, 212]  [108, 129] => 1.46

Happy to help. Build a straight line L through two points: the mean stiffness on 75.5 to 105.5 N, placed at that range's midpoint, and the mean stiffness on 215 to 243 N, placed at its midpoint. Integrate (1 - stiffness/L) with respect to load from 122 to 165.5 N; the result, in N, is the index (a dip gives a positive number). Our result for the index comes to -3.0 N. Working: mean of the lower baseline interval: 47.5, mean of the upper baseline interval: 52.3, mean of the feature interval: 52.7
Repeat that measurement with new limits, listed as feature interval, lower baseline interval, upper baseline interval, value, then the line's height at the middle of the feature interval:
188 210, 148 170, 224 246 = 0.29 N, 53.1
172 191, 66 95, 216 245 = 0.12 N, 51.7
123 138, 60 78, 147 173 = 1.16 N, 53.6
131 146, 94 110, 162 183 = -2.65 N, 46.8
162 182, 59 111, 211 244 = -0.78 N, 50.5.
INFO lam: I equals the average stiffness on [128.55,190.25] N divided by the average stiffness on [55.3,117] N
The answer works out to 1.1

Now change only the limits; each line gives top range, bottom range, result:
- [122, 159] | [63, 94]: 1.02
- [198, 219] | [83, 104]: 1.12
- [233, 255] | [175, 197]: 0.88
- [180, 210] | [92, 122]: 1.38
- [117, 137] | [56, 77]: 0.84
